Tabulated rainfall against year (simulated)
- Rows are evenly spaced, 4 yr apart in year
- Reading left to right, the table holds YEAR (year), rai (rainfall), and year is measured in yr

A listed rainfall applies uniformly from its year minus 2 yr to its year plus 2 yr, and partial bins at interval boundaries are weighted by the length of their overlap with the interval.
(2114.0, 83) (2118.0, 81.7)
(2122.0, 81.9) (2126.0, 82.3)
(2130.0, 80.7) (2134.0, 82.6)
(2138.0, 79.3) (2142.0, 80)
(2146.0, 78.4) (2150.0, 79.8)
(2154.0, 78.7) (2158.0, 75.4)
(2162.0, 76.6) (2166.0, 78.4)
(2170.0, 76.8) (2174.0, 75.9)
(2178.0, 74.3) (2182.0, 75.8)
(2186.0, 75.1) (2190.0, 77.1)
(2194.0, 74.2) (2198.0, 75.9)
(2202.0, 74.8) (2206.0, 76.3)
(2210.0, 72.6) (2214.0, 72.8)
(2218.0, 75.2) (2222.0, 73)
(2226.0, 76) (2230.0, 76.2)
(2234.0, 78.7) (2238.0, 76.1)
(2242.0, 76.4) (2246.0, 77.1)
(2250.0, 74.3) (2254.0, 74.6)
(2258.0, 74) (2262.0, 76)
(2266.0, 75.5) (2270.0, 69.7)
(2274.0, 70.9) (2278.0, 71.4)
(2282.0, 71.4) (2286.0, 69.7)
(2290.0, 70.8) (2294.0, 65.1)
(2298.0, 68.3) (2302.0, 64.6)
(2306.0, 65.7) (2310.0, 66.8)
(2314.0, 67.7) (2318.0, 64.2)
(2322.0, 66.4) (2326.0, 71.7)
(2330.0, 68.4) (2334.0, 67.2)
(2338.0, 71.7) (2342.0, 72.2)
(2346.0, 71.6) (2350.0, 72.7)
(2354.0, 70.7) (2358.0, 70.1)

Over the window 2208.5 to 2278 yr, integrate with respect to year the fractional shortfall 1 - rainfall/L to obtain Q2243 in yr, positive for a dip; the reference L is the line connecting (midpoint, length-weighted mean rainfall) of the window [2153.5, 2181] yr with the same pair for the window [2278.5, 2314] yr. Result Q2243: -3.1 yr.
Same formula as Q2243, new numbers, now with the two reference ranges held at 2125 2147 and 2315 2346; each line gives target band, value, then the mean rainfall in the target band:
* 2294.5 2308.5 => 0.9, 66.1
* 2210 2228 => 0.4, 74.1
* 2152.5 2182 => 0.8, 76.5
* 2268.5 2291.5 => 0.4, 70.7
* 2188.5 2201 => 0.2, 75.6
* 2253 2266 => -0.3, 75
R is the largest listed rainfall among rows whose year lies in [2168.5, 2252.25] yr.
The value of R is 78.7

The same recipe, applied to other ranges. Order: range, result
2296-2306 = 68.3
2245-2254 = 77.1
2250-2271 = 76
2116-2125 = 81.9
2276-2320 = 71.4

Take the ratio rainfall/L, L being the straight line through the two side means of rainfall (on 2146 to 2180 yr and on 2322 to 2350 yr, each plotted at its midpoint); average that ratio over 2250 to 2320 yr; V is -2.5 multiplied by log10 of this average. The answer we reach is 0.037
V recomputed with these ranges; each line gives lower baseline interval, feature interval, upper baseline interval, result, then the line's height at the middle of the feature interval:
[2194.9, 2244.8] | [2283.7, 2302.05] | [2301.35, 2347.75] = 0.04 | 70.4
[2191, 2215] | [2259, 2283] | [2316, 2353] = -0.01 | 72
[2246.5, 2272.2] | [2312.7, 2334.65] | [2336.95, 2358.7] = 0.07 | 72.3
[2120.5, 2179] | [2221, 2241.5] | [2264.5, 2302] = -0.04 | 73.4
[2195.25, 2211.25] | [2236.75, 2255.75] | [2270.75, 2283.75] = -0.04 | 72.7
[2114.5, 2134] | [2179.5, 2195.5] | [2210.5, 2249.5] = 0.04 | 78.1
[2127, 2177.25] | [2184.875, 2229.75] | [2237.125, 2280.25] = 0.02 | 76.2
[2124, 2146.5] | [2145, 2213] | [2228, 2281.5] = 0.03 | 78.5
